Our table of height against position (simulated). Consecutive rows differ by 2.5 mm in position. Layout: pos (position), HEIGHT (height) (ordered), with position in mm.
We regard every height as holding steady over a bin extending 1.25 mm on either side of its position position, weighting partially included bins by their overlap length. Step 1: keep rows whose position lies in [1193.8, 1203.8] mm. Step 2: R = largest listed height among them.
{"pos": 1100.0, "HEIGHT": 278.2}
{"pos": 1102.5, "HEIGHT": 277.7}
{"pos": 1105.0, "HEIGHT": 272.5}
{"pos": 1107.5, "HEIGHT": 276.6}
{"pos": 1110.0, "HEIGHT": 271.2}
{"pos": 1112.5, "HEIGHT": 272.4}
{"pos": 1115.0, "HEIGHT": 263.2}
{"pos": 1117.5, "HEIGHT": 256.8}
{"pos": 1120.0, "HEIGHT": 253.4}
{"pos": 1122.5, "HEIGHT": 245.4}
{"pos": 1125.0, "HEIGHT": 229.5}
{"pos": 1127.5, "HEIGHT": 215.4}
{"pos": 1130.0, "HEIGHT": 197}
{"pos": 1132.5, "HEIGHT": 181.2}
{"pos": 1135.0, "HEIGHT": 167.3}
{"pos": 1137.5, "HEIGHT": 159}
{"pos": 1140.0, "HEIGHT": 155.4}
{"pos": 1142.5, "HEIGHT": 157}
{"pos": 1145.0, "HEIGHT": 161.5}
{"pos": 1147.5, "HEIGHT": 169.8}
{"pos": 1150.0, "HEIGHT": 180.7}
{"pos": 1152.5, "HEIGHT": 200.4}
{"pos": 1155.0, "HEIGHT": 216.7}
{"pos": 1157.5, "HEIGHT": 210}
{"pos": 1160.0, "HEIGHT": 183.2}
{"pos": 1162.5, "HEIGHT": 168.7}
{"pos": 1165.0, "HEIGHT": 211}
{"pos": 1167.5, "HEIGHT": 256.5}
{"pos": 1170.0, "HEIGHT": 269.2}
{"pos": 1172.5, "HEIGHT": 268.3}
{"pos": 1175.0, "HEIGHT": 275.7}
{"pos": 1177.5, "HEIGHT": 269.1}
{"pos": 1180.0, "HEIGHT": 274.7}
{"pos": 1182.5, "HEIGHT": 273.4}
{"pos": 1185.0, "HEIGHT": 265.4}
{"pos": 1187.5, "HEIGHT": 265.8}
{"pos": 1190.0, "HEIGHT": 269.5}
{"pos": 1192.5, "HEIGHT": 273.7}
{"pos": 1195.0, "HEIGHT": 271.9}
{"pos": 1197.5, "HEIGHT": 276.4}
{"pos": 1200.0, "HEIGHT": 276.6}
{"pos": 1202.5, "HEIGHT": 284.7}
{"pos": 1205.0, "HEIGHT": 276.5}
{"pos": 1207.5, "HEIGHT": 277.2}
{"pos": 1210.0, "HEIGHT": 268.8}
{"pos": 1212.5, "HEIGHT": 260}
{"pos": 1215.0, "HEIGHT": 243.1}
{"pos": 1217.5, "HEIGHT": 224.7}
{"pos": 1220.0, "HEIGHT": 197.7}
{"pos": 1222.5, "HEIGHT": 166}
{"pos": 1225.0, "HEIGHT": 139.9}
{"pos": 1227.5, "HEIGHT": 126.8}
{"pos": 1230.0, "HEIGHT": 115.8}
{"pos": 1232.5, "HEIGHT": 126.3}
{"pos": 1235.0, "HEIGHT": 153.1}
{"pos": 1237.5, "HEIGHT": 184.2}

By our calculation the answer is 284.7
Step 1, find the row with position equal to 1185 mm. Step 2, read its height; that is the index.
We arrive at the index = 265.4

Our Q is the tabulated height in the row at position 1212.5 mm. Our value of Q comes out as 260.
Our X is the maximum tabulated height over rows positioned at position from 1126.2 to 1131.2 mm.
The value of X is 215.4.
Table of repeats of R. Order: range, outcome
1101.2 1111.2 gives 277.7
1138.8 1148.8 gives 169.8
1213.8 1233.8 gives 243.1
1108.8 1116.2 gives 272.4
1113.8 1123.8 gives 263.2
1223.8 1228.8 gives 139.9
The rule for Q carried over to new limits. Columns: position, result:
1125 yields 229.5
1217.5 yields 224.7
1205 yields 276.5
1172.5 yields 268.3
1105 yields 272.5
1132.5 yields 181.2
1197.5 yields 276.4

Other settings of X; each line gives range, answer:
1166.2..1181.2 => 275.7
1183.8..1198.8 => 276.4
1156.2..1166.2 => 211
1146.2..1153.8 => 200.4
